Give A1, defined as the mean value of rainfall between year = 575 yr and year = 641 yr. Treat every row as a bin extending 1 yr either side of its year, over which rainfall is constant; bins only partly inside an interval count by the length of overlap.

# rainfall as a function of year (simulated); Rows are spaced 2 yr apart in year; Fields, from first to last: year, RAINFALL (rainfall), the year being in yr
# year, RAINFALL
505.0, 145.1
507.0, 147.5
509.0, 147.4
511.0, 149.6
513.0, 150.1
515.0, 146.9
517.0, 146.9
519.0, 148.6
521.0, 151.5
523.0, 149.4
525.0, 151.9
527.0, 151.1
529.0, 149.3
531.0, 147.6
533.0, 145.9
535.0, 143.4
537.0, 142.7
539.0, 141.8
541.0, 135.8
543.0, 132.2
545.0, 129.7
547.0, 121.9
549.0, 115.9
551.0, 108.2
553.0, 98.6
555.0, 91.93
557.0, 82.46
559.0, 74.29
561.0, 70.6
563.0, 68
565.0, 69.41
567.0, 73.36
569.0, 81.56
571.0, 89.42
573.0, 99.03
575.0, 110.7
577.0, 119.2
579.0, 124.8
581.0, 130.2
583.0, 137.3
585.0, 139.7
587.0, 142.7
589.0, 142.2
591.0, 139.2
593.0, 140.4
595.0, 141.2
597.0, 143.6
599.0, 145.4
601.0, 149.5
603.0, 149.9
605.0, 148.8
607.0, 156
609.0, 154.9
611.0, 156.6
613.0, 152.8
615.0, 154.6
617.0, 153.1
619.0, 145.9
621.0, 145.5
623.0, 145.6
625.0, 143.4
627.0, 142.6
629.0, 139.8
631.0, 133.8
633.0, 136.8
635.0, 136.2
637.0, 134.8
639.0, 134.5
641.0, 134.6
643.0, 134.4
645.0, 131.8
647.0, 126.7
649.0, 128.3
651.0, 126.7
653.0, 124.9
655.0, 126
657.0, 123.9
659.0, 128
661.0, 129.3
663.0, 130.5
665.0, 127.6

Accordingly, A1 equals 142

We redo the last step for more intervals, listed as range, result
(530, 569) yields 109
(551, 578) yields 87.6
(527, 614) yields 124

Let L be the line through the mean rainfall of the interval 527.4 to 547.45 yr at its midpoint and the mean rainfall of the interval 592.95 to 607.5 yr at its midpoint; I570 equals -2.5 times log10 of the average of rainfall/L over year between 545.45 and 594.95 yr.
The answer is 0.31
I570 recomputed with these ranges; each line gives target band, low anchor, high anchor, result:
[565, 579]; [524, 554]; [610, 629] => 0.41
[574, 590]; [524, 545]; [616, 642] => 0.09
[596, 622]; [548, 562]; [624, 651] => -0.25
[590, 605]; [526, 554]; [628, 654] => -0.09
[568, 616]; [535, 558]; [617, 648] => -0.05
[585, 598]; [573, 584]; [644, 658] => -0.15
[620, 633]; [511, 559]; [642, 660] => -0.10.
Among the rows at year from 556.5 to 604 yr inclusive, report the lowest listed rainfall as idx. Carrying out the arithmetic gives 68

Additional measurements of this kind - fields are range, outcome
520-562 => 70.6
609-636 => 133.8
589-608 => 139.2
